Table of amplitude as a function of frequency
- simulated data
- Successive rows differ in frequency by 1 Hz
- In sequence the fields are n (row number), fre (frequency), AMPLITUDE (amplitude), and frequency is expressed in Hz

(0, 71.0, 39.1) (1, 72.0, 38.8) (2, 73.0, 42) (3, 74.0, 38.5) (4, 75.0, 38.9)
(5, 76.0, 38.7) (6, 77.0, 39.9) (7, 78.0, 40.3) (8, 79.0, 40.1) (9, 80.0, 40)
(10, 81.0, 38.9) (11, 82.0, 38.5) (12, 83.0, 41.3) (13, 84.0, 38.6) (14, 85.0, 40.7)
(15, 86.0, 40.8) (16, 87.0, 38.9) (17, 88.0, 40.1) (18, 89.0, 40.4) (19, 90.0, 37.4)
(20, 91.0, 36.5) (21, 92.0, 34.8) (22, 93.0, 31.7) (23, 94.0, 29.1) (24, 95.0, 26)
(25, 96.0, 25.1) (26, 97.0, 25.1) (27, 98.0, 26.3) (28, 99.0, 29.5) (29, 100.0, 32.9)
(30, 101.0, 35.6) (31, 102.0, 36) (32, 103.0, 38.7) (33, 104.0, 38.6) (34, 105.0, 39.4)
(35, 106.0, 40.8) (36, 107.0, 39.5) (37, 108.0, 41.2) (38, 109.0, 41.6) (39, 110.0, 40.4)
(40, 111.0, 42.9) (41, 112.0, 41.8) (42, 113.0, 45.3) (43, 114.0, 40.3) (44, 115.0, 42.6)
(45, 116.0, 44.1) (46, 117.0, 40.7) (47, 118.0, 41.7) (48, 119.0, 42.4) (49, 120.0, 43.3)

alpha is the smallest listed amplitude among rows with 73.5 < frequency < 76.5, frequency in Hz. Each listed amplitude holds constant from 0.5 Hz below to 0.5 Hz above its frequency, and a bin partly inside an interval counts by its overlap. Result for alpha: 38.5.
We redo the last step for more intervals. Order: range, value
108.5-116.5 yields 40.3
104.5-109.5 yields 39.4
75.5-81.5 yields 38.7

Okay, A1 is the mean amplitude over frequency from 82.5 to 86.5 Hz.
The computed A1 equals 40.4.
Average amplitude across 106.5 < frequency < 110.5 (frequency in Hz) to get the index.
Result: 40.7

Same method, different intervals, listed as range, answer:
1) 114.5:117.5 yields 42.5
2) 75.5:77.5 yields 39.3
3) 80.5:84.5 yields 39.3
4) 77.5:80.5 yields 40.1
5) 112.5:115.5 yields 42.7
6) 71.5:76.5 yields 39.4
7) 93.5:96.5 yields 26.7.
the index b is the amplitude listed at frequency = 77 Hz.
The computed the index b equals 39.9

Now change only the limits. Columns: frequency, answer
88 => 40.1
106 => 40.8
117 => 40.7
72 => 38.8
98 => 26.3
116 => 44.1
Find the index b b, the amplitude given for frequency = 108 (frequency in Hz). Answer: 41.2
